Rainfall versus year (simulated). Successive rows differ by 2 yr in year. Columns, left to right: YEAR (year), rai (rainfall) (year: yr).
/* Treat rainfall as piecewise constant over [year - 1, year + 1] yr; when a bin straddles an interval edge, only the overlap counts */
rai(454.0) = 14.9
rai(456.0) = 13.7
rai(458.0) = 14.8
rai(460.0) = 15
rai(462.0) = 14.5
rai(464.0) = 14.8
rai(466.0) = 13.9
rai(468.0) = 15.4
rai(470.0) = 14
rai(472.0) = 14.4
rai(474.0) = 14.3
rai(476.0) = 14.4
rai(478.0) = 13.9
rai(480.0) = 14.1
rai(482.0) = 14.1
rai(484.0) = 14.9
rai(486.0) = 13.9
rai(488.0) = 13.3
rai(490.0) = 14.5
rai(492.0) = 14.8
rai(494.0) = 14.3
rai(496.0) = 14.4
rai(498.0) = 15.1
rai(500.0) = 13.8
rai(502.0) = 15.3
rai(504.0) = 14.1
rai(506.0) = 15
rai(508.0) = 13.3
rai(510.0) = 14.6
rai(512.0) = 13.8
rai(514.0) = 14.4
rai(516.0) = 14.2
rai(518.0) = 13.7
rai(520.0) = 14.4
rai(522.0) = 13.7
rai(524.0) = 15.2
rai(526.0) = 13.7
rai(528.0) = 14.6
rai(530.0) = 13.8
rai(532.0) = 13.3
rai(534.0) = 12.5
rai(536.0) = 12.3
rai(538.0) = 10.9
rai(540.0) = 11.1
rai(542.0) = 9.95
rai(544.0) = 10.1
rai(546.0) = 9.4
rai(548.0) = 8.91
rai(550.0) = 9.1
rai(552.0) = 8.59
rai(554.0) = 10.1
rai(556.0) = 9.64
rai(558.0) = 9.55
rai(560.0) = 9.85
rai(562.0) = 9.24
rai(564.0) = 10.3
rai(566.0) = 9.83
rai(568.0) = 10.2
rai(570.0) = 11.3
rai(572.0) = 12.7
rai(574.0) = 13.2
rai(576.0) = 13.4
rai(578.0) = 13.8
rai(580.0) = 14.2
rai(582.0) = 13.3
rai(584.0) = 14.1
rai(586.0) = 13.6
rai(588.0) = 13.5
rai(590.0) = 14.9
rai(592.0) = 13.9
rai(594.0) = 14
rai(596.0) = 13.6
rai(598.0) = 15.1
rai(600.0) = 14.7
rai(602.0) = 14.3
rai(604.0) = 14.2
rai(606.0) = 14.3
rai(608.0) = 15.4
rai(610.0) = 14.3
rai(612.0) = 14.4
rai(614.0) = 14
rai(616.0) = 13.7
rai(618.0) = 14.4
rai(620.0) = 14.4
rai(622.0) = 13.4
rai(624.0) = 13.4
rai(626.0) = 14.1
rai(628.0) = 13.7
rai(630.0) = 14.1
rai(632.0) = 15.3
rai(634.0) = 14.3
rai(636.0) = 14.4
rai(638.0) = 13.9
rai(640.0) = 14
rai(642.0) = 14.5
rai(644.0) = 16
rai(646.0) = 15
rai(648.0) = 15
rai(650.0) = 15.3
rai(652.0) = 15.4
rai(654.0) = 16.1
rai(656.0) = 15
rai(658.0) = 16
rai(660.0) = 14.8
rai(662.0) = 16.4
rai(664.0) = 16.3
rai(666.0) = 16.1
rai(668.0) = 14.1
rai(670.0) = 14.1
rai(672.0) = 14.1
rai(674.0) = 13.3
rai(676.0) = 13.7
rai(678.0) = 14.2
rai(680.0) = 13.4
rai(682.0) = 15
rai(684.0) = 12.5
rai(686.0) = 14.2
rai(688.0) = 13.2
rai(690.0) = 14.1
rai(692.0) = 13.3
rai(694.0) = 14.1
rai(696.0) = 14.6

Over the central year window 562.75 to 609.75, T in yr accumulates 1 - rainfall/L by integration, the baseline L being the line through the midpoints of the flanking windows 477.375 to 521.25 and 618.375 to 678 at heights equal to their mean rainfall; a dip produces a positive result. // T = 3.7 yr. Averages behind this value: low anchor 14.3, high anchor 14.7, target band 13.4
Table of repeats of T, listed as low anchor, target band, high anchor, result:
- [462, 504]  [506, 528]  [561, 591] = -0.76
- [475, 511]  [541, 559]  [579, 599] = 5.93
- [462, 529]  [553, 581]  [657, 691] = 6.10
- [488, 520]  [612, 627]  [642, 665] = 1.28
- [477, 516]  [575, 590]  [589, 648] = 0.58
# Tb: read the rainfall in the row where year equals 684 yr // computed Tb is 12.5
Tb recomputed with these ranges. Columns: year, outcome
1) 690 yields 14.1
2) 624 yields 13.4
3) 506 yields 15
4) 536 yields 12.3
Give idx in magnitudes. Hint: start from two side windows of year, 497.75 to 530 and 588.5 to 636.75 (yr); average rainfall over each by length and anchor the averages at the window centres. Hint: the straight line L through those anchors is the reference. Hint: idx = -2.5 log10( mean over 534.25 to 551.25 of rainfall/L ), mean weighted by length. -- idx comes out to 0.35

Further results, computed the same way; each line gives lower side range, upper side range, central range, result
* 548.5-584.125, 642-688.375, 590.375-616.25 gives -0.15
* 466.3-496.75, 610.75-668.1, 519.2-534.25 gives 0.04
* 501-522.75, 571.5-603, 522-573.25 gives 0.26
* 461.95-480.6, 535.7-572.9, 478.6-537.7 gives -0.13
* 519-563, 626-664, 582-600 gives -0.08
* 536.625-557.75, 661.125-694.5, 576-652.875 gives -0.18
